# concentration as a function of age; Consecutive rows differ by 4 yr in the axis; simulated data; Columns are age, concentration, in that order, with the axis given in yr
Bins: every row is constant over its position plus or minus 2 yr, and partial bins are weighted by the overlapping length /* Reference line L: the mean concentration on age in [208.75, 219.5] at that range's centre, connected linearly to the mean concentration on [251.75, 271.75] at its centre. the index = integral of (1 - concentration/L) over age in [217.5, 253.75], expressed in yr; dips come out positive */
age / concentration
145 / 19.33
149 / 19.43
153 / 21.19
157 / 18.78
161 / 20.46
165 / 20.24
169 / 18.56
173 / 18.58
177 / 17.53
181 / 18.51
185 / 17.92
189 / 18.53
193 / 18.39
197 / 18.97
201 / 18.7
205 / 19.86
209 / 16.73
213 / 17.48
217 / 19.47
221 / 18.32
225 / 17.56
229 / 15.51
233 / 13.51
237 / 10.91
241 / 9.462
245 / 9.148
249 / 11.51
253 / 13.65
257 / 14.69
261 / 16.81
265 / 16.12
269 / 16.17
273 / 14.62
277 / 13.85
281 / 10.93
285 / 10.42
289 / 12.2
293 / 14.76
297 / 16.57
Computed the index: 7.45 yr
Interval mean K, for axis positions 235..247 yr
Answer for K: 9.84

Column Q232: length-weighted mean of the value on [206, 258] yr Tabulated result 14.6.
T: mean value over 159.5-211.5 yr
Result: 18.7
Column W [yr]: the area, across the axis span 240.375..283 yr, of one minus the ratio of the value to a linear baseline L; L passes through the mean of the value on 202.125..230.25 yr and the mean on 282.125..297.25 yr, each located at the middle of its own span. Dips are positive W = 3.7 yr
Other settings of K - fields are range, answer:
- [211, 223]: 18.4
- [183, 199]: 18.5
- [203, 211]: 18.3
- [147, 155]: 20.3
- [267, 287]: 13.2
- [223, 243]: 13.4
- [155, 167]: 19.8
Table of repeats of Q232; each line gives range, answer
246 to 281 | 14.3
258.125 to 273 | 16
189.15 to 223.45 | 18.5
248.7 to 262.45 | 14.4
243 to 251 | 10.3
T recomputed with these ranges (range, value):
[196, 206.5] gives 19.2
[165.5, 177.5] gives 18.6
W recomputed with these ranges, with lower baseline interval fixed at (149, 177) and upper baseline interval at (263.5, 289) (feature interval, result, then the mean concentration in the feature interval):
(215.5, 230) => -1.30 yr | 17.8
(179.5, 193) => -0.06 yr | 18.3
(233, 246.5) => 4.41 yr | 10.4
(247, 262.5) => 0.57 yr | 14.1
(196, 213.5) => -1.12 yr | 18.4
